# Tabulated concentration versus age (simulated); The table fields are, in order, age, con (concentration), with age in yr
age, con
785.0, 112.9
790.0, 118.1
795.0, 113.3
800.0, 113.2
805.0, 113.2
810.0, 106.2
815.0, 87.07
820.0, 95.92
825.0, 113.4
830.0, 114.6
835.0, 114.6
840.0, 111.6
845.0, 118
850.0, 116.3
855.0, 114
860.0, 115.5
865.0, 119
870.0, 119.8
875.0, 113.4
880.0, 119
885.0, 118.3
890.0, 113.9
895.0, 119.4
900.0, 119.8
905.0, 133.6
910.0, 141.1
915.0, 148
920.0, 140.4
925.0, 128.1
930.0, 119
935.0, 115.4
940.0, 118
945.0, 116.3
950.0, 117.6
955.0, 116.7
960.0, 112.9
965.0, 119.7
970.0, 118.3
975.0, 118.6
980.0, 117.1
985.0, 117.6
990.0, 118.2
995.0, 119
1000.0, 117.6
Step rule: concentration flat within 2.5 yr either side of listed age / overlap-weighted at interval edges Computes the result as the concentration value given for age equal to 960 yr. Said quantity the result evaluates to 112.9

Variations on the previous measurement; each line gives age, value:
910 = 141.1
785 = 112.9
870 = 119.8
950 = 117.6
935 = 115.4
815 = 87.07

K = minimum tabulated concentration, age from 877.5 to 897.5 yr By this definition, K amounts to 113.9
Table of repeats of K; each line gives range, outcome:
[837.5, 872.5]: 111.6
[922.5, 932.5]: 119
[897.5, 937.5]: 115.4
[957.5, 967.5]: 112.9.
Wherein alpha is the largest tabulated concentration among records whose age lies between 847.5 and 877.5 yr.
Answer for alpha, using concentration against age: 119.8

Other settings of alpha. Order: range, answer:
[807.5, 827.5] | 113.4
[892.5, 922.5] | 148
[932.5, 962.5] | 118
